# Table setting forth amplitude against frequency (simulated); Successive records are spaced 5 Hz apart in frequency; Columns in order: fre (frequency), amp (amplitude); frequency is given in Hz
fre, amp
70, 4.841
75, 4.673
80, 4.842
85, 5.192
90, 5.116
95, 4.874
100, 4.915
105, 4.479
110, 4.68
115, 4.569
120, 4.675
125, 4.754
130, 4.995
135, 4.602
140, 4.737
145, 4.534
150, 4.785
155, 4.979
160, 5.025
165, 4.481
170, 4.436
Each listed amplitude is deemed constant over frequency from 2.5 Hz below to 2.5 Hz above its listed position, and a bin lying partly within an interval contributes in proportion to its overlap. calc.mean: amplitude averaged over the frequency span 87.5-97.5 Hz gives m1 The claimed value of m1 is 4.99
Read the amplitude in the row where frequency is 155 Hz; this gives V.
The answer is 4.979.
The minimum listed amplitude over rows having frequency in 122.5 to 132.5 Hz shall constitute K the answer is 4.754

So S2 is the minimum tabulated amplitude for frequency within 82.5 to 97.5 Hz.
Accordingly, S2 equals 4.874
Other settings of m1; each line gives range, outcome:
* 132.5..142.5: 4.67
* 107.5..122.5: 4.64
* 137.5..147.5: 4.64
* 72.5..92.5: 4.96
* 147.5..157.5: 4.88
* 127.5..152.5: 4.73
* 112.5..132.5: 4.75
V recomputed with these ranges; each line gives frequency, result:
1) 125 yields 4.754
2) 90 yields 5.116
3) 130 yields 4.995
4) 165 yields 4.481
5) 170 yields 4.436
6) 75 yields 4.673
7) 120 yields 4.675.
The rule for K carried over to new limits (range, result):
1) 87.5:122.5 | 4.479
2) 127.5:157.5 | 4.534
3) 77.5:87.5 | 4.842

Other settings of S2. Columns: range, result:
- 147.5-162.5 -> 4.785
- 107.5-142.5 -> 4.569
